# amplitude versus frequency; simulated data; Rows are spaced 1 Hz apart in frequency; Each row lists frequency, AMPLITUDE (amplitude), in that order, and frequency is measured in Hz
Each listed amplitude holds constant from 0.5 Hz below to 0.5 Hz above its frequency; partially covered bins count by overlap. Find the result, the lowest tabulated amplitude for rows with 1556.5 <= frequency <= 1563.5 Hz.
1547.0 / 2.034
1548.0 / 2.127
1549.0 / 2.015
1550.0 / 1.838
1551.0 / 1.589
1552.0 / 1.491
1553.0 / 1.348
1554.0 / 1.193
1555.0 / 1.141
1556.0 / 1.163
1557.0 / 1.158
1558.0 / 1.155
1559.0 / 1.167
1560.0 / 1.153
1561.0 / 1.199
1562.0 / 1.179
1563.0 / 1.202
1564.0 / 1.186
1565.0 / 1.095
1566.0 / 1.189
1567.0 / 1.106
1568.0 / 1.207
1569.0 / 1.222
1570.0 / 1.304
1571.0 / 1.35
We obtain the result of 1.153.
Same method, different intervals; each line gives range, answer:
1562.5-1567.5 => 1.095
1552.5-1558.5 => 1.141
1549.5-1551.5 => 1.589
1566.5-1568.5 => 1.106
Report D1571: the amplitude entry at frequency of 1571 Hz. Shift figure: 1.35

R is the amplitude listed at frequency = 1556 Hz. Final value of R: 1.163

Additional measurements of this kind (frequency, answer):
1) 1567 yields 1.106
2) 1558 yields 1.155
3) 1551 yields 1.589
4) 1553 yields 1.348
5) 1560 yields 1.153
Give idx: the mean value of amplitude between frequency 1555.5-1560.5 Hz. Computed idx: 1.16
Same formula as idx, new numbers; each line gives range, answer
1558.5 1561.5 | 1.17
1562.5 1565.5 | 1.16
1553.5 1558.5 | 1.16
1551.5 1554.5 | 1.34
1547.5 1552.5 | 1.81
